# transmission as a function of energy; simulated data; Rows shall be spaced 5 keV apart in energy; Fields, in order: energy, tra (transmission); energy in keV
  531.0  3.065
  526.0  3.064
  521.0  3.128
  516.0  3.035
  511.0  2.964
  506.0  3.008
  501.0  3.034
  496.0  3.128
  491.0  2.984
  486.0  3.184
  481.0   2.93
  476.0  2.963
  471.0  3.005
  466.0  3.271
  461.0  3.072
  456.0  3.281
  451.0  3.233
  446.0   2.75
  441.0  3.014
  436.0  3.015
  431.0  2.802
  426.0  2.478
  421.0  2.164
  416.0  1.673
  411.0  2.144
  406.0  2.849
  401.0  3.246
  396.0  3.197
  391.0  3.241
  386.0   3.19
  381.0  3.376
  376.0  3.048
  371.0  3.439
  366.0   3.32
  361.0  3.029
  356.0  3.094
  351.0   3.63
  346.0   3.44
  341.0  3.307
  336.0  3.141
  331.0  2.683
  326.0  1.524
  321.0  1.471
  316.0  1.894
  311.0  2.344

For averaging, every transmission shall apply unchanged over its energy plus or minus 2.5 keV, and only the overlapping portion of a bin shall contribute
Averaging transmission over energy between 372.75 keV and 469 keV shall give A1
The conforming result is 2.9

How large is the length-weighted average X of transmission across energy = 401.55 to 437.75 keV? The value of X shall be 2.48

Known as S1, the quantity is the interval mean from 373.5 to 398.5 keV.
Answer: 3.21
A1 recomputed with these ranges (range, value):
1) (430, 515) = 3.04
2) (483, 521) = 3.05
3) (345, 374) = 3.31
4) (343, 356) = 3.44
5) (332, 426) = 3.01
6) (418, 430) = 2.35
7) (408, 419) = 1.96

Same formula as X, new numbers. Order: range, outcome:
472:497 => 3.03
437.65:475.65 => 3.08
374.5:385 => 3.22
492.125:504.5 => 3.06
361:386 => 3.26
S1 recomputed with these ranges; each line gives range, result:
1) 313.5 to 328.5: 1.63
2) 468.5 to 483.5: 2.97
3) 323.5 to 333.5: 2.1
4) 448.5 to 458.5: 3.26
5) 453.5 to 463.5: 3.18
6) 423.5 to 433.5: 2.64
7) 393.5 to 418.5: 2.62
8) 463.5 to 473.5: 3.14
